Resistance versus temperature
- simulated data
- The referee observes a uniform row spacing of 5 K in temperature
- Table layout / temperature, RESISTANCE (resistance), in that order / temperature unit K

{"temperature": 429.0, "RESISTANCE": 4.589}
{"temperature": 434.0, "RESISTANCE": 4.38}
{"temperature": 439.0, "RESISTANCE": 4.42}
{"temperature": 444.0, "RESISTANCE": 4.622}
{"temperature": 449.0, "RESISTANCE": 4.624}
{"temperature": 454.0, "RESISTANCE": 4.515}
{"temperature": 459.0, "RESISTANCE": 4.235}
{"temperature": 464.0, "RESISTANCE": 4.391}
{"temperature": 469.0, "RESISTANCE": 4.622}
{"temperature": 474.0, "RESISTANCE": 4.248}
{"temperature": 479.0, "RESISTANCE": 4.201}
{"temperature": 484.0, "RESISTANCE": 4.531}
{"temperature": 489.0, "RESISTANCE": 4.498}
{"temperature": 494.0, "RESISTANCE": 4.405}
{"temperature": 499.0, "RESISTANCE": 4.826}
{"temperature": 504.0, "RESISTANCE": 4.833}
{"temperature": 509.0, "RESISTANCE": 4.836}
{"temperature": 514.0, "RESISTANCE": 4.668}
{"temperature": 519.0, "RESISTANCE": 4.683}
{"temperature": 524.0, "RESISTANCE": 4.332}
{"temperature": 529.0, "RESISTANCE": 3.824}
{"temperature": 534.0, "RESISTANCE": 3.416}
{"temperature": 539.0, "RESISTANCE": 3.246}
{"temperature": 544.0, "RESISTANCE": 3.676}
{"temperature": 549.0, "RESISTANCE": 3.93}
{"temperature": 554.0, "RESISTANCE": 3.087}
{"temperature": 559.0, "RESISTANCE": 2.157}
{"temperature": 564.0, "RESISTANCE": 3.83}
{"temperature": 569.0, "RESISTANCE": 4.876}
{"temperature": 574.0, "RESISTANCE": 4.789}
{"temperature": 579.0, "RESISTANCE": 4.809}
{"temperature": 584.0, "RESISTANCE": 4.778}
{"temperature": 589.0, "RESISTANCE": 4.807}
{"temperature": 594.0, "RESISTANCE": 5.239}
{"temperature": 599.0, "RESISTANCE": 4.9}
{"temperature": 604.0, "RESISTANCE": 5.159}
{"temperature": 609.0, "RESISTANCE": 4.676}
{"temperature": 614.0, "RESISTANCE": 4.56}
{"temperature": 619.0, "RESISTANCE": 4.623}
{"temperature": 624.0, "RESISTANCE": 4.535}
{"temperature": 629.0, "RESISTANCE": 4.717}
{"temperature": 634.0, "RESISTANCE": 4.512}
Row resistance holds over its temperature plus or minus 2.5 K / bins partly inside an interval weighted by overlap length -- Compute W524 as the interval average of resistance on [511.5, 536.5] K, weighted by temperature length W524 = 4.18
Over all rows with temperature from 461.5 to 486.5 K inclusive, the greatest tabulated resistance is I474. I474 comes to 4.622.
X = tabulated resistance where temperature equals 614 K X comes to 4.56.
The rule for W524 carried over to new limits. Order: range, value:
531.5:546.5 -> 3.45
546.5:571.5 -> 3.58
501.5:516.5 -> 4.78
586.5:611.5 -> 4.96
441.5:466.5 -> 4.48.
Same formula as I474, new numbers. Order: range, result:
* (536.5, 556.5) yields 3.93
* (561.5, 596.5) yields 5.239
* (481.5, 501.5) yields 4.826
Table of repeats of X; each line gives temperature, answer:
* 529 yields 3.824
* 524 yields 4.332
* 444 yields 4.622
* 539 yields 3.246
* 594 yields 5.239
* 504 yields 4.833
